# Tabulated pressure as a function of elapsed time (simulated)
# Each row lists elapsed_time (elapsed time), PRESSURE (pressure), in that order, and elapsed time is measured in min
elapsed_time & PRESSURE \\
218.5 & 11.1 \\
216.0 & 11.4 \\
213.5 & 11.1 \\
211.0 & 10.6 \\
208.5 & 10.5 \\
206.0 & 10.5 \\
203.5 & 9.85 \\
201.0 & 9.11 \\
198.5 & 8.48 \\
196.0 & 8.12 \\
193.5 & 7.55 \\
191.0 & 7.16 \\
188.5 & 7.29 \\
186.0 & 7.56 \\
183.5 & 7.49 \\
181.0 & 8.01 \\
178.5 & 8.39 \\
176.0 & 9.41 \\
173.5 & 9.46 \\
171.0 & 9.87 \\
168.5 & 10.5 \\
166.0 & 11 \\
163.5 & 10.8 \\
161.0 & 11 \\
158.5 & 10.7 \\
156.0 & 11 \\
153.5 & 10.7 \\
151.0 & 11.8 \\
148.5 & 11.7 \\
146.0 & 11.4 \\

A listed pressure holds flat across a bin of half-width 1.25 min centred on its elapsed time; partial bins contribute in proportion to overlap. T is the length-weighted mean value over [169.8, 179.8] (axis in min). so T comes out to 9.27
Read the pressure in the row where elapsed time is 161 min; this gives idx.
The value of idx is 11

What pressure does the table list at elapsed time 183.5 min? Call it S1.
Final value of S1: 7.49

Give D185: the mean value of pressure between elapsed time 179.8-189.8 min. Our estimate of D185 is 7.58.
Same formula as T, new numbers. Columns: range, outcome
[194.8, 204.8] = 8.9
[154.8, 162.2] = 10.9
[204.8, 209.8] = 10.5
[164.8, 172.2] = 10.5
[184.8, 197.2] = 7.53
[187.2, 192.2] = 7.23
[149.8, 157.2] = 11.2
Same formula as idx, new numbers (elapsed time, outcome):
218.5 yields 11.1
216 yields 11.4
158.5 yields 10.7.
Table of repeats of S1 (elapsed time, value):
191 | 7.16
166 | 11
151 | 11.8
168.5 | 10.5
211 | 10.6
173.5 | 9.46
